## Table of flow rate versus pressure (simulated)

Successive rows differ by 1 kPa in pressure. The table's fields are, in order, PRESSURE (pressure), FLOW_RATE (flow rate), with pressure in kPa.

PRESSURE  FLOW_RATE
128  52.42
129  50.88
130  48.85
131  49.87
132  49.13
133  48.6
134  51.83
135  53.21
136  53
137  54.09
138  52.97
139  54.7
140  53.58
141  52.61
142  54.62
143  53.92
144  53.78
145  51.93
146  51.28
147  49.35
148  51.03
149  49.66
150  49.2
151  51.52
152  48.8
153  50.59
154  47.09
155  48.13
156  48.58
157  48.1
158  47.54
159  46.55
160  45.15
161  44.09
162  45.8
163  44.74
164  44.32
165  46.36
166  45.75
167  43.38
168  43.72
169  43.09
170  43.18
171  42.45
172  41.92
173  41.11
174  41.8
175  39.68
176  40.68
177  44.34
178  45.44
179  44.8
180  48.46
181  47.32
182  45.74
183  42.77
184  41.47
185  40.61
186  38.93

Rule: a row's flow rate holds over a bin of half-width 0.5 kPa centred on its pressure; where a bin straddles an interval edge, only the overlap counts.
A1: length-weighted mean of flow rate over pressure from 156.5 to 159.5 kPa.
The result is 47.4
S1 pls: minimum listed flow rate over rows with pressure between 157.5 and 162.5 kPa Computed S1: 44.09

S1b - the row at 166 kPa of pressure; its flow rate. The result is 45.75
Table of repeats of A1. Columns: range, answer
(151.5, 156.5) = 48.6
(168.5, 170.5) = 43.1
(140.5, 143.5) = 53.7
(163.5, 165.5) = 45.3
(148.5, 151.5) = 50.1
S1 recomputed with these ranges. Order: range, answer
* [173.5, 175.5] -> 39.68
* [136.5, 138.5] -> 52.97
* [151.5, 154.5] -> 47.09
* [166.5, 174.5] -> 41.11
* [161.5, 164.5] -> 44.32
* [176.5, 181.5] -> 44.34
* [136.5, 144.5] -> 52.61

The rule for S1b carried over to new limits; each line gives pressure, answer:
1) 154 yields 47.09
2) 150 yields 49.2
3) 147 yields 49.35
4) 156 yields 48.58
